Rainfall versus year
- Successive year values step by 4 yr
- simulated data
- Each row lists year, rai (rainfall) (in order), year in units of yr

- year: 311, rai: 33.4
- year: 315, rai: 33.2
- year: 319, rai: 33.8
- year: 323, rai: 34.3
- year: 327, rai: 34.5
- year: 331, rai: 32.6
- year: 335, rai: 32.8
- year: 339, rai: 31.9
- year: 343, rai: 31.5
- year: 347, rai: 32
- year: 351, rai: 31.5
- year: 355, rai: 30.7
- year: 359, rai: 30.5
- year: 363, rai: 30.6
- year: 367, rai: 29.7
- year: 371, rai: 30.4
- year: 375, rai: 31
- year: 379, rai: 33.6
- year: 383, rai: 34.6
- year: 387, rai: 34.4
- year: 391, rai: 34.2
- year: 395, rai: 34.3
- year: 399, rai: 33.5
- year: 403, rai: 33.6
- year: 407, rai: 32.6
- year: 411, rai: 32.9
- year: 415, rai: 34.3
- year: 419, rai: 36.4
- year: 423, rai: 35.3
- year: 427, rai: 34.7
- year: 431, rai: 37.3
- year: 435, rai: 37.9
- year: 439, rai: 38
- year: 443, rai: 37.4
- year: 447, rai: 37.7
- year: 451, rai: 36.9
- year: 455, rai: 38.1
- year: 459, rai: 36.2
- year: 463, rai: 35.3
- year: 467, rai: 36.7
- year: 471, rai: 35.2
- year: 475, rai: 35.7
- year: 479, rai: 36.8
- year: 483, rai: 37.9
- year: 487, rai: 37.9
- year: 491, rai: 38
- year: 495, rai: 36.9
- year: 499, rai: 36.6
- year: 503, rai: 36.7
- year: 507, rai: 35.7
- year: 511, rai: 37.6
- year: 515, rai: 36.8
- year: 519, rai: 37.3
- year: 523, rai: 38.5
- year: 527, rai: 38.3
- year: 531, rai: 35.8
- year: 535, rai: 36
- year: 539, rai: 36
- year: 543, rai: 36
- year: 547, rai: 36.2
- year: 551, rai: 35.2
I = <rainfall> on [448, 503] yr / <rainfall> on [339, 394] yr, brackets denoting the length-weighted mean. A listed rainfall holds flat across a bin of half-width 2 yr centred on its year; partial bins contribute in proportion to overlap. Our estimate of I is 1.2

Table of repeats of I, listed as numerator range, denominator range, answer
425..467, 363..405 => 1.13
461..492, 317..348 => 1.11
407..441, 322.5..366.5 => 1.12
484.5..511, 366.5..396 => 1.13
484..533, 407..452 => 1.03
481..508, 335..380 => 1.19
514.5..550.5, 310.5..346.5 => 1.11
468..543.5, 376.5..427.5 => 1.08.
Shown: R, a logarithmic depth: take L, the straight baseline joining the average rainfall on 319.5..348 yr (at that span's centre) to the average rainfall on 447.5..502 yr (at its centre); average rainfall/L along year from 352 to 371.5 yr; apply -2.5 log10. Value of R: 0.11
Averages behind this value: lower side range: 32.9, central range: 30.4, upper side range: 36.8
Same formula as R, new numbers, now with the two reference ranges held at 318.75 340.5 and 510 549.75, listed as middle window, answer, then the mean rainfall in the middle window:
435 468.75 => -0.05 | 37.1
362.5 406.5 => 0.05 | 32.8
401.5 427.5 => 0.02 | 34.2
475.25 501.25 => -0.03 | 37.2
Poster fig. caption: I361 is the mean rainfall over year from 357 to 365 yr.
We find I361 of 30.6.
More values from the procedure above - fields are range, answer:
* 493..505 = 36.7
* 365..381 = 31.2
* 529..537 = 35.9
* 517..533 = 37.5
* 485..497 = 37.6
